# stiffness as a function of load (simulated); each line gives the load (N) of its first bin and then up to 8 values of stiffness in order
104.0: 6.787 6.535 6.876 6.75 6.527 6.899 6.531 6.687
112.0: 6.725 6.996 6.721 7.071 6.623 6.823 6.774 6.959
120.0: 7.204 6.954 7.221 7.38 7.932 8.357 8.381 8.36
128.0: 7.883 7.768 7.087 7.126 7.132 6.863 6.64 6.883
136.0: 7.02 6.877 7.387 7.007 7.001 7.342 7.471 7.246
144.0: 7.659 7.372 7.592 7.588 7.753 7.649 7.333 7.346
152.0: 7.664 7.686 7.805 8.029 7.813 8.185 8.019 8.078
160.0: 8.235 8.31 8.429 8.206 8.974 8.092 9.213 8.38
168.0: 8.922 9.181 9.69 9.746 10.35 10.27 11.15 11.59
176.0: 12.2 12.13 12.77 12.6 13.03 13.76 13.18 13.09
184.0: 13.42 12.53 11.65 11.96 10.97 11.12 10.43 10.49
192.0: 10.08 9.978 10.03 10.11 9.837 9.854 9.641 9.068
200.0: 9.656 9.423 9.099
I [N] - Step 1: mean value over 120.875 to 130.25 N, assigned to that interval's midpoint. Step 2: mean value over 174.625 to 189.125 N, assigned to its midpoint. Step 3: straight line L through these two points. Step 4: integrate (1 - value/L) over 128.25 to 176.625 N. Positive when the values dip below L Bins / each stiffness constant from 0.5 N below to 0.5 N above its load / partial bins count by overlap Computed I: 9.0 N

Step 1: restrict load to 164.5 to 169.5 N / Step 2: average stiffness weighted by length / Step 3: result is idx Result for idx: 8.76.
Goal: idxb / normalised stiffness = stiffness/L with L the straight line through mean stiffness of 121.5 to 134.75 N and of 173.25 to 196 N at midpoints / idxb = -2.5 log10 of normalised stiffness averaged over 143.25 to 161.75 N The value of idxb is 0.20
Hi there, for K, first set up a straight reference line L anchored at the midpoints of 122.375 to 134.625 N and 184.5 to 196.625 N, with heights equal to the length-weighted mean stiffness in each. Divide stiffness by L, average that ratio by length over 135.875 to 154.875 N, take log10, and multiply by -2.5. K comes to 0.14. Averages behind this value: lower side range 7.57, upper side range 10.8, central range 7.43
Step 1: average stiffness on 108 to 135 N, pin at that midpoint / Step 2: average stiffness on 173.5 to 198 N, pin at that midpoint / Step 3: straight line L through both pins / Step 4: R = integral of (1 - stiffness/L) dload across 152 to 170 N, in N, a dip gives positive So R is 2.8 N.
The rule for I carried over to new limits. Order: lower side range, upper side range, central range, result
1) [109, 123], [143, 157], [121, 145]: -0.41 N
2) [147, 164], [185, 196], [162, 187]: -3.87 N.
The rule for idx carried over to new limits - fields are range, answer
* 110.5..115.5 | 6.84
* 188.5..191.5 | 10.7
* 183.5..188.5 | 12.1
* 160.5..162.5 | 8.37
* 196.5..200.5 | 9.55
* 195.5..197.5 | 9.85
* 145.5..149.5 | 7.65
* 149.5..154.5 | 7.57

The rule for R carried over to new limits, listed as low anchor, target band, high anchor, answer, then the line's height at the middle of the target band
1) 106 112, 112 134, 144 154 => -0.9 N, 7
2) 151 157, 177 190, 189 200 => -4.2 N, 9.39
